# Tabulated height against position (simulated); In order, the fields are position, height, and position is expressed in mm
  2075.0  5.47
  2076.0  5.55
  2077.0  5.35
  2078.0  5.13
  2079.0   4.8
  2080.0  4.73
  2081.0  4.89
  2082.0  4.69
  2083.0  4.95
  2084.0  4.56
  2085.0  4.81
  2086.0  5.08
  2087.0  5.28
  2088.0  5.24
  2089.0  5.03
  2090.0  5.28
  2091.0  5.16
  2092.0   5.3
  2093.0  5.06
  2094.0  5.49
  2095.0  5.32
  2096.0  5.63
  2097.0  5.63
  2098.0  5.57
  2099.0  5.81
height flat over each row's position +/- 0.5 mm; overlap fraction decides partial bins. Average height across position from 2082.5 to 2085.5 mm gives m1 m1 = 4.77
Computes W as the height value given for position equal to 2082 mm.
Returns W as 4.69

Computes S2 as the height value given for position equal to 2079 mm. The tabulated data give 4.8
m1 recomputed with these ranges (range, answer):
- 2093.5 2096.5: 5.48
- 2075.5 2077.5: 5.45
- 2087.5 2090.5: 5.18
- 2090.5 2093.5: 5.17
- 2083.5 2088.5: 4.99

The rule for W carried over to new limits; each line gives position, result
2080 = 4.73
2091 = 5.16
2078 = 5.13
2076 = 5.55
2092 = 5.3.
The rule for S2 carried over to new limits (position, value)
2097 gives 5.63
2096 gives 5.63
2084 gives 4.56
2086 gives 5.08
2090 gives 5.28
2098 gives 5.57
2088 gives 5.24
